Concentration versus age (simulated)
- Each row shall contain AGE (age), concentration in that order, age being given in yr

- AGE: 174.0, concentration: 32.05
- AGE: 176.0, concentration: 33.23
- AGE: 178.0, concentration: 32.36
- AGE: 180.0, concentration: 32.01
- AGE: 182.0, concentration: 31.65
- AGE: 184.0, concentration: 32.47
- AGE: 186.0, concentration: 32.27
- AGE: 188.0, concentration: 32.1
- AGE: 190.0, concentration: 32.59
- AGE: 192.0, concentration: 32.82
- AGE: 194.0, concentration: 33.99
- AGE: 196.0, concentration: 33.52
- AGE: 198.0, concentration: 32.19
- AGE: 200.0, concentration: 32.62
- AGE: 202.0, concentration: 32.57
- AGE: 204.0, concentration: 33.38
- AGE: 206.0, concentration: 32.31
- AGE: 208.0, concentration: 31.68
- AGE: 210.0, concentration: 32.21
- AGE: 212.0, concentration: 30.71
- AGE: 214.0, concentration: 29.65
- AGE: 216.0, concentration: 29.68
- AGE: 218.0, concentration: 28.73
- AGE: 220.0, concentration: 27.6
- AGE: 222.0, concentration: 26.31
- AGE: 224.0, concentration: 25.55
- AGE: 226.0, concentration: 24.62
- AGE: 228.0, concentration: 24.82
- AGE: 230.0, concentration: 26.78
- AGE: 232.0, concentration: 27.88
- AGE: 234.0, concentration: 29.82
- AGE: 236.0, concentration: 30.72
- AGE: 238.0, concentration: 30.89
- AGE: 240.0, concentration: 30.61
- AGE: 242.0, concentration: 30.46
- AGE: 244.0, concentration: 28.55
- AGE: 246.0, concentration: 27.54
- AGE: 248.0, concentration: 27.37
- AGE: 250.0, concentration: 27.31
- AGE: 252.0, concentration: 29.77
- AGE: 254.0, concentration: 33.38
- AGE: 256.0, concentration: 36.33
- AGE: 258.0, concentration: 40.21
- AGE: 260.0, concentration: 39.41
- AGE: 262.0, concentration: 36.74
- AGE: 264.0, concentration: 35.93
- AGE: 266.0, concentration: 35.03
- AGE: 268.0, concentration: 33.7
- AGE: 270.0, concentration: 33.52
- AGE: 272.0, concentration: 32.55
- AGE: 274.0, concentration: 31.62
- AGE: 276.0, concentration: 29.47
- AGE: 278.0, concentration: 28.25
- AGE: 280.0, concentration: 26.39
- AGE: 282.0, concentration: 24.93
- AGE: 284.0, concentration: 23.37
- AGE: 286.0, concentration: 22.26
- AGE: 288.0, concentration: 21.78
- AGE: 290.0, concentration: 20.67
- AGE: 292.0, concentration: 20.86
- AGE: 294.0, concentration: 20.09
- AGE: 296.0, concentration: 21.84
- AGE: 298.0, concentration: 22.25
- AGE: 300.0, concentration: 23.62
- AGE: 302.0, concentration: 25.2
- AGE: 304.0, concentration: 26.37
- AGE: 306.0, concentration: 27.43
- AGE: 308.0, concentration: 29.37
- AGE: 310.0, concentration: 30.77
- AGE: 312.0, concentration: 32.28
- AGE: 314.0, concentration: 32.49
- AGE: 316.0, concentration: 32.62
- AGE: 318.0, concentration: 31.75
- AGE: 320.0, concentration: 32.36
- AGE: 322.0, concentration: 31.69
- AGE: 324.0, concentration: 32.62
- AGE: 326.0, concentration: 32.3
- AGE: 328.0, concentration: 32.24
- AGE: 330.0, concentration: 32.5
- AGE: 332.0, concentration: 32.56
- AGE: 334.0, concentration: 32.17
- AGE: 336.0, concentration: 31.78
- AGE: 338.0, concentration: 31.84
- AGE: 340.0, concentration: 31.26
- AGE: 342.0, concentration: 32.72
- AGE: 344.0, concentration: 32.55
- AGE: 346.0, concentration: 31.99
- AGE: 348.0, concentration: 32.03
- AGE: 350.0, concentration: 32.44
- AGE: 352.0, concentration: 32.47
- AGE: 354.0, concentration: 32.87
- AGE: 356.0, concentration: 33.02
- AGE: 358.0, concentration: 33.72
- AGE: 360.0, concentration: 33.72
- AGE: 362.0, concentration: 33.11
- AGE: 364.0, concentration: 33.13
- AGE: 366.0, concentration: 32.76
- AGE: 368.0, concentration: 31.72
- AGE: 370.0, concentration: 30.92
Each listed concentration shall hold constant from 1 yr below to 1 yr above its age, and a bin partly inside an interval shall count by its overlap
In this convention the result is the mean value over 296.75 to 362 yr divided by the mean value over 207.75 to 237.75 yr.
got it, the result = 1.09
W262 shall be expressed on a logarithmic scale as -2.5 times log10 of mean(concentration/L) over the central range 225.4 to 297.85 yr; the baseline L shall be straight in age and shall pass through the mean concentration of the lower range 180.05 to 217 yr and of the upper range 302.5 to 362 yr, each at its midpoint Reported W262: 0.11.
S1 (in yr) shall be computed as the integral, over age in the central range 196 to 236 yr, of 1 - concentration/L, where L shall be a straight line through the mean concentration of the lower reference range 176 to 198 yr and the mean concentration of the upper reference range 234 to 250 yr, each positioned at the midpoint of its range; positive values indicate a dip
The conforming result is 1.75 yr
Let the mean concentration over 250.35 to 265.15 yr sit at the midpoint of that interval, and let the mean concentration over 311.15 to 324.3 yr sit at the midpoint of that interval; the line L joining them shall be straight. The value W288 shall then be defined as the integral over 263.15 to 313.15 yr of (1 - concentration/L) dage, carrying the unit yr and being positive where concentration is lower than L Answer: 10.0 yr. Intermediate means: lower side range 35.6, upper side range 32.2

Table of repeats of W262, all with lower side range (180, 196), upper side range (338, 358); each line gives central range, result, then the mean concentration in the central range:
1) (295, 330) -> 0.11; 29.3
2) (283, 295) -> 0.45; 21.5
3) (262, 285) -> 0.06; 30.7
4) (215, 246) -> 0.16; 28.2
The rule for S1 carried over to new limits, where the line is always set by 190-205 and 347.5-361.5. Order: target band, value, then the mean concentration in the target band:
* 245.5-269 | -0.5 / 33.7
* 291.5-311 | 4.8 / 24.9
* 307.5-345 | 1.0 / 32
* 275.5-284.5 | 1.8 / 26.5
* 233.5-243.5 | 0.8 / 30.4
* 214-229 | 2.7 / 27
